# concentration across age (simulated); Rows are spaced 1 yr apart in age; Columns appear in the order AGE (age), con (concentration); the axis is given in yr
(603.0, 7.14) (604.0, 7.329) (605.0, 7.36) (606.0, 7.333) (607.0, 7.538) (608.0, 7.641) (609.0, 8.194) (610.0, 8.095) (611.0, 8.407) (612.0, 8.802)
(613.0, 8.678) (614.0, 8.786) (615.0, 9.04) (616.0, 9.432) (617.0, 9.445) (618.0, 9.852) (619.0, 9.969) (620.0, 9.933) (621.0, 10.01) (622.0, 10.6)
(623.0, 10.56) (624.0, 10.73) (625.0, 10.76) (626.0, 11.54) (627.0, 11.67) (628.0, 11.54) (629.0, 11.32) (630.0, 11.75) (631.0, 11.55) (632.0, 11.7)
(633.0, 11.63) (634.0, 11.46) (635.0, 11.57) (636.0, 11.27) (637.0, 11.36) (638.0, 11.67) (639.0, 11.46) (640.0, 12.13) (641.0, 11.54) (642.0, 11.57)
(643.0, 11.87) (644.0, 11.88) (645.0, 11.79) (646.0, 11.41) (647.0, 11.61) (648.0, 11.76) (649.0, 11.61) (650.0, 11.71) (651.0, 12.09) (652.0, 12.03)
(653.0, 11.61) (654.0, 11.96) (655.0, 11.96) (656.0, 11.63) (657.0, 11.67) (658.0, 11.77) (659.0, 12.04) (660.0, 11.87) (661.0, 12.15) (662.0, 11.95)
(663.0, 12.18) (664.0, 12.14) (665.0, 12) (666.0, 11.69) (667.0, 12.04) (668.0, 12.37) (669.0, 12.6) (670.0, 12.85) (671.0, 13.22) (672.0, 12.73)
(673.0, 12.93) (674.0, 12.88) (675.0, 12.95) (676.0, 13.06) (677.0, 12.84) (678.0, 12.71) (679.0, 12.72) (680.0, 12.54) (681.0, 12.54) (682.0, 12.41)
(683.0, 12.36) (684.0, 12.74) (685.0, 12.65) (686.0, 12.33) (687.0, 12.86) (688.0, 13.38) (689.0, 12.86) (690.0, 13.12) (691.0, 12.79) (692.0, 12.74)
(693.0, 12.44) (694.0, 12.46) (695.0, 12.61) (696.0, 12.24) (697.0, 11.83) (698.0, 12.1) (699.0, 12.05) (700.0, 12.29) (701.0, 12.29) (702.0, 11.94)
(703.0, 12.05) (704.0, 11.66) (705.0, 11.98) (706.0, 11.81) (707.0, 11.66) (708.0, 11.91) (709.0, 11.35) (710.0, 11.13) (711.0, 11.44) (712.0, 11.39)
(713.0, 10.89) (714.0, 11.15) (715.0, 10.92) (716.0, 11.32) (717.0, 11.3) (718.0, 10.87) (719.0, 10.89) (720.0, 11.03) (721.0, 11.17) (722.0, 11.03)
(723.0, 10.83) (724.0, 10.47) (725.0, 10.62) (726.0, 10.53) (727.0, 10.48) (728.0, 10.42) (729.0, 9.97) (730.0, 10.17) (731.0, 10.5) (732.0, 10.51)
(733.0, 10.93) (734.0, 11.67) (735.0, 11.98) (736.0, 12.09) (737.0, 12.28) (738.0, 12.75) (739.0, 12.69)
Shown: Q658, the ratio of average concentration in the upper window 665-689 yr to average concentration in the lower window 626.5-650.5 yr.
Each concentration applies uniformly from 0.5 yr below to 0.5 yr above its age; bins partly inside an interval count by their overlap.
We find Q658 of 1.1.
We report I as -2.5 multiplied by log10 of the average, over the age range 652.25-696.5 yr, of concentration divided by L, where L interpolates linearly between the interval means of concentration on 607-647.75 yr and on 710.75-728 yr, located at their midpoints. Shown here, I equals -0.16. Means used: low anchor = 10.6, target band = 12.4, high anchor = 10.9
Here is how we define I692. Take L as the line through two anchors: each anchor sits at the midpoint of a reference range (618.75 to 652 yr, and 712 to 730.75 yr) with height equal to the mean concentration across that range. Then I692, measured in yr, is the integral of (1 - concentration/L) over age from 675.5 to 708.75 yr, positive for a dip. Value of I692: -4.29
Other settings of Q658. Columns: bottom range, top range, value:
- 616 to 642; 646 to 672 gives 1.09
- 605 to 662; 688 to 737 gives 1.07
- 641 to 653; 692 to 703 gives 1.04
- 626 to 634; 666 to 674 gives 1.09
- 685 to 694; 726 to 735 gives 0.83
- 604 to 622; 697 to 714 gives 1.34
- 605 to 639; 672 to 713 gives 1.22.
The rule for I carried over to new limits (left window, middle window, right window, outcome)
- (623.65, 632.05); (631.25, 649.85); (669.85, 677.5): 0.02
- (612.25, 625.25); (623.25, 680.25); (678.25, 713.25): -0.11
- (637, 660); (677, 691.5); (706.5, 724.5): -0.12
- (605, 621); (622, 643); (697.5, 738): -0.23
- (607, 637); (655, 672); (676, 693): -0.02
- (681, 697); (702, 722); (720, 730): 0.00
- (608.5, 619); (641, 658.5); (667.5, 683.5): -0.06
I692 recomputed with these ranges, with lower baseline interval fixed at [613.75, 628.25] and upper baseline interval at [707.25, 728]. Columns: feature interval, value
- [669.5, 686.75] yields -3.3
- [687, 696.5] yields -1.7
